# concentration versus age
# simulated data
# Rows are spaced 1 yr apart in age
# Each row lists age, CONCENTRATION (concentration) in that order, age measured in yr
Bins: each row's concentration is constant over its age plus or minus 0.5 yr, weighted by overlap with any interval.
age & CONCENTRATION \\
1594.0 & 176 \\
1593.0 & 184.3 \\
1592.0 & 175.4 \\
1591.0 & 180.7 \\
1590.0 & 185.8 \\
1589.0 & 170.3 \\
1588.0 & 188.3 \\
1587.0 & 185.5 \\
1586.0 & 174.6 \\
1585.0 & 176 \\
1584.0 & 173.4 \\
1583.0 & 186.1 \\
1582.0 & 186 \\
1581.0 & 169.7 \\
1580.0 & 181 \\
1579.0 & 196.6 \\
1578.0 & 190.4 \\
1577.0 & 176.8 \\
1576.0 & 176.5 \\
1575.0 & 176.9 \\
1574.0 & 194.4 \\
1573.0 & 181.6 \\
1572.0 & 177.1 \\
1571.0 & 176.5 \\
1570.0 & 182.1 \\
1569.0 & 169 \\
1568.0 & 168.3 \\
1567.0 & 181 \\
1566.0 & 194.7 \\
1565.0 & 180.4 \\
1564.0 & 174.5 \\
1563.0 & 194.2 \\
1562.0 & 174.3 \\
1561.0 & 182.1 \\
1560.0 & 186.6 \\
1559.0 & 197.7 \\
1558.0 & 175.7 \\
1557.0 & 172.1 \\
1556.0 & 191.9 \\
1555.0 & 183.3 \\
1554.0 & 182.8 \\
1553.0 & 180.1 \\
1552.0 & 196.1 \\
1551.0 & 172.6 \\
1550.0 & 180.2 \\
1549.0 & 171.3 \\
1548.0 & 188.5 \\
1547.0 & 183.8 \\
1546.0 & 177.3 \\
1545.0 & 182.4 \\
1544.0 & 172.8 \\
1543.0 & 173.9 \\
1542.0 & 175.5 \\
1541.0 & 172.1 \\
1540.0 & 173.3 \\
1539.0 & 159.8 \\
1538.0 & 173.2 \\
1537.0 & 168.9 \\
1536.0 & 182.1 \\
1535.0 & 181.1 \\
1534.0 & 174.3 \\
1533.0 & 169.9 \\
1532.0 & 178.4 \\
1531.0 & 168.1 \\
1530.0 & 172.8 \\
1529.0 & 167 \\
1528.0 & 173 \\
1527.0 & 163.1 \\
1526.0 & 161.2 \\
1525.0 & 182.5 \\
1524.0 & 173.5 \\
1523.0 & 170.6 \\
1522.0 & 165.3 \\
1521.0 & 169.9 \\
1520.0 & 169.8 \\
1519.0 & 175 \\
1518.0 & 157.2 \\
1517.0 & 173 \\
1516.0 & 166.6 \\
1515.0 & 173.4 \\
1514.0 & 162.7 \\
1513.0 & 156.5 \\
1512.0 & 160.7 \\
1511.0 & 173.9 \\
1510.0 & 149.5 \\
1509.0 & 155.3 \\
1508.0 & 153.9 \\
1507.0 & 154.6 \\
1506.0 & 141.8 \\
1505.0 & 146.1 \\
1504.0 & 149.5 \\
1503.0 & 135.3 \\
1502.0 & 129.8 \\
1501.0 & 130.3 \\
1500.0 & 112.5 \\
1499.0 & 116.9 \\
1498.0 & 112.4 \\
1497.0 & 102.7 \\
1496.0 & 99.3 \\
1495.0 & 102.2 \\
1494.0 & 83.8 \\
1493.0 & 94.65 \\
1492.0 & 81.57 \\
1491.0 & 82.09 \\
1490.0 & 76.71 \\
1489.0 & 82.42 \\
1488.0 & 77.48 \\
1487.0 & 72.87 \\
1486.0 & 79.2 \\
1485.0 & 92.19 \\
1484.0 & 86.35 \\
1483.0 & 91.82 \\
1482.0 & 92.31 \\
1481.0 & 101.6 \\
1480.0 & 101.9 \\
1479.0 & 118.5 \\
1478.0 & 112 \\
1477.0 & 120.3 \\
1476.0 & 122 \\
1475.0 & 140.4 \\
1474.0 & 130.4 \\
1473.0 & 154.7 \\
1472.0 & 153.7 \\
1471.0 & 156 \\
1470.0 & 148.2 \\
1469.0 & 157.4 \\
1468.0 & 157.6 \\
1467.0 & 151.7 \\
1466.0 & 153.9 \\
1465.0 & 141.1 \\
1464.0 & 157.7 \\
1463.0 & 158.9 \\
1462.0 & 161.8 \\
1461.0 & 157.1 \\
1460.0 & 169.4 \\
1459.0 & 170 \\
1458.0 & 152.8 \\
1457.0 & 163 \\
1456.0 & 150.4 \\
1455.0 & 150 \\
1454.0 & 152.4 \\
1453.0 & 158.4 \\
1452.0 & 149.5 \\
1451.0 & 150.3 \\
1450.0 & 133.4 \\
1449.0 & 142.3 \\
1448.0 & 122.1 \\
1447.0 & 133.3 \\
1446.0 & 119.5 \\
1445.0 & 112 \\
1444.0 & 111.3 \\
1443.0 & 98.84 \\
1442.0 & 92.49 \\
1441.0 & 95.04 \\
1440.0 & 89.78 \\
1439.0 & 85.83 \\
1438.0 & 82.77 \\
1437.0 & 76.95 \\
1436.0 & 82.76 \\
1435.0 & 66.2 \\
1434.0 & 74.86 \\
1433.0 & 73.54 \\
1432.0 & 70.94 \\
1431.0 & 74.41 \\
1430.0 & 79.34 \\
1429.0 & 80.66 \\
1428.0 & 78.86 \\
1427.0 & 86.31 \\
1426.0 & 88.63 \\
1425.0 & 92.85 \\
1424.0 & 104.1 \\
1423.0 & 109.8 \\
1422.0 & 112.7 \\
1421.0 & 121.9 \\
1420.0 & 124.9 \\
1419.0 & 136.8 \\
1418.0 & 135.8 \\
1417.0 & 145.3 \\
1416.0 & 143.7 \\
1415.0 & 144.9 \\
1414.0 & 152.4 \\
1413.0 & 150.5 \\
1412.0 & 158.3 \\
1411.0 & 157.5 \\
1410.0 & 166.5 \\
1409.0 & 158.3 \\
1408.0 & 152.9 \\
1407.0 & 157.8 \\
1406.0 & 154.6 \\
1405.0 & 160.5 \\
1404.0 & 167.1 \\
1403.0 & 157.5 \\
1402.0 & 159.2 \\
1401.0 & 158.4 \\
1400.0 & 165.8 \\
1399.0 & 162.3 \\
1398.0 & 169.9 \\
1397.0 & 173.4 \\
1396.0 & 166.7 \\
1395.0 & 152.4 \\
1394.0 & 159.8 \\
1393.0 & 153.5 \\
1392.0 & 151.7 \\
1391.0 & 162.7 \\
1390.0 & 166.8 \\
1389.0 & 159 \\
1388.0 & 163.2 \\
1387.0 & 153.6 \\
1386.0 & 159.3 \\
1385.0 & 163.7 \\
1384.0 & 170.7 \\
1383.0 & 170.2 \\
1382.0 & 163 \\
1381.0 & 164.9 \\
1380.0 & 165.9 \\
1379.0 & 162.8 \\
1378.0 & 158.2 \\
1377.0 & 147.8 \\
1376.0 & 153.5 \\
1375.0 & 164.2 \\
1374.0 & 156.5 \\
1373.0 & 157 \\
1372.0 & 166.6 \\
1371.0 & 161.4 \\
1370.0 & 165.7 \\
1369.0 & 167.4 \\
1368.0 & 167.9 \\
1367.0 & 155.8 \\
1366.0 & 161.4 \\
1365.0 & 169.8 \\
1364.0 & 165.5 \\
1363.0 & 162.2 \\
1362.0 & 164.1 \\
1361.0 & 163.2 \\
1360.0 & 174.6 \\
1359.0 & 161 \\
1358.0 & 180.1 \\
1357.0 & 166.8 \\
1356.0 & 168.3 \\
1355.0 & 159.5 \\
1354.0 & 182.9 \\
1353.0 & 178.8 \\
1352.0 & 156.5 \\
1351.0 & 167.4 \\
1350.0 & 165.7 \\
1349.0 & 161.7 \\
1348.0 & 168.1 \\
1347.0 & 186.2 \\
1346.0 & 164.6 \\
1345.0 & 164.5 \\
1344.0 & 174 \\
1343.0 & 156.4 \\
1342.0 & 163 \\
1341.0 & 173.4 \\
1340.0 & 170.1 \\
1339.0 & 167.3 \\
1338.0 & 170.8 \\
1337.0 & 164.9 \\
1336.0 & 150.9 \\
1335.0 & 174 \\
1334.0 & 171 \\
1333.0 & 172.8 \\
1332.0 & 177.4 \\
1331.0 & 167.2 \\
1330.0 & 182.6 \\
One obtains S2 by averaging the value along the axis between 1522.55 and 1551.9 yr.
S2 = 174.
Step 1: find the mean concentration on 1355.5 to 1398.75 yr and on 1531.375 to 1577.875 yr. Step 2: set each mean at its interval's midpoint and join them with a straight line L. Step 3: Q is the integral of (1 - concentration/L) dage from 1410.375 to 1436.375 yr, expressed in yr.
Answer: 8.9 yr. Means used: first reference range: 163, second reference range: 179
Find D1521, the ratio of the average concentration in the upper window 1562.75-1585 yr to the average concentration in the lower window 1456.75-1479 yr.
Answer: 1.22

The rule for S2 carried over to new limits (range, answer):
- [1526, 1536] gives 172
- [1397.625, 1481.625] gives 130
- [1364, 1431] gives 149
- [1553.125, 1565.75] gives 183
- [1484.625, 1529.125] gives 136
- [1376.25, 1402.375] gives 162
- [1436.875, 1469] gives 135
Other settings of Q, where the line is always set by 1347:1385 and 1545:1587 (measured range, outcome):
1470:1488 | 6.3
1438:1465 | 5.8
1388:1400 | 0.4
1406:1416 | 0.8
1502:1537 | 2.6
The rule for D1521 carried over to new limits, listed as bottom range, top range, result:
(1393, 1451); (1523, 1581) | 1.43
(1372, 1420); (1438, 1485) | 0.84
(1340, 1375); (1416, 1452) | 0.62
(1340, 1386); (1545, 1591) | 1.10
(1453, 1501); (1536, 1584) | 1.45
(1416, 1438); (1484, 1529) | 1.39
